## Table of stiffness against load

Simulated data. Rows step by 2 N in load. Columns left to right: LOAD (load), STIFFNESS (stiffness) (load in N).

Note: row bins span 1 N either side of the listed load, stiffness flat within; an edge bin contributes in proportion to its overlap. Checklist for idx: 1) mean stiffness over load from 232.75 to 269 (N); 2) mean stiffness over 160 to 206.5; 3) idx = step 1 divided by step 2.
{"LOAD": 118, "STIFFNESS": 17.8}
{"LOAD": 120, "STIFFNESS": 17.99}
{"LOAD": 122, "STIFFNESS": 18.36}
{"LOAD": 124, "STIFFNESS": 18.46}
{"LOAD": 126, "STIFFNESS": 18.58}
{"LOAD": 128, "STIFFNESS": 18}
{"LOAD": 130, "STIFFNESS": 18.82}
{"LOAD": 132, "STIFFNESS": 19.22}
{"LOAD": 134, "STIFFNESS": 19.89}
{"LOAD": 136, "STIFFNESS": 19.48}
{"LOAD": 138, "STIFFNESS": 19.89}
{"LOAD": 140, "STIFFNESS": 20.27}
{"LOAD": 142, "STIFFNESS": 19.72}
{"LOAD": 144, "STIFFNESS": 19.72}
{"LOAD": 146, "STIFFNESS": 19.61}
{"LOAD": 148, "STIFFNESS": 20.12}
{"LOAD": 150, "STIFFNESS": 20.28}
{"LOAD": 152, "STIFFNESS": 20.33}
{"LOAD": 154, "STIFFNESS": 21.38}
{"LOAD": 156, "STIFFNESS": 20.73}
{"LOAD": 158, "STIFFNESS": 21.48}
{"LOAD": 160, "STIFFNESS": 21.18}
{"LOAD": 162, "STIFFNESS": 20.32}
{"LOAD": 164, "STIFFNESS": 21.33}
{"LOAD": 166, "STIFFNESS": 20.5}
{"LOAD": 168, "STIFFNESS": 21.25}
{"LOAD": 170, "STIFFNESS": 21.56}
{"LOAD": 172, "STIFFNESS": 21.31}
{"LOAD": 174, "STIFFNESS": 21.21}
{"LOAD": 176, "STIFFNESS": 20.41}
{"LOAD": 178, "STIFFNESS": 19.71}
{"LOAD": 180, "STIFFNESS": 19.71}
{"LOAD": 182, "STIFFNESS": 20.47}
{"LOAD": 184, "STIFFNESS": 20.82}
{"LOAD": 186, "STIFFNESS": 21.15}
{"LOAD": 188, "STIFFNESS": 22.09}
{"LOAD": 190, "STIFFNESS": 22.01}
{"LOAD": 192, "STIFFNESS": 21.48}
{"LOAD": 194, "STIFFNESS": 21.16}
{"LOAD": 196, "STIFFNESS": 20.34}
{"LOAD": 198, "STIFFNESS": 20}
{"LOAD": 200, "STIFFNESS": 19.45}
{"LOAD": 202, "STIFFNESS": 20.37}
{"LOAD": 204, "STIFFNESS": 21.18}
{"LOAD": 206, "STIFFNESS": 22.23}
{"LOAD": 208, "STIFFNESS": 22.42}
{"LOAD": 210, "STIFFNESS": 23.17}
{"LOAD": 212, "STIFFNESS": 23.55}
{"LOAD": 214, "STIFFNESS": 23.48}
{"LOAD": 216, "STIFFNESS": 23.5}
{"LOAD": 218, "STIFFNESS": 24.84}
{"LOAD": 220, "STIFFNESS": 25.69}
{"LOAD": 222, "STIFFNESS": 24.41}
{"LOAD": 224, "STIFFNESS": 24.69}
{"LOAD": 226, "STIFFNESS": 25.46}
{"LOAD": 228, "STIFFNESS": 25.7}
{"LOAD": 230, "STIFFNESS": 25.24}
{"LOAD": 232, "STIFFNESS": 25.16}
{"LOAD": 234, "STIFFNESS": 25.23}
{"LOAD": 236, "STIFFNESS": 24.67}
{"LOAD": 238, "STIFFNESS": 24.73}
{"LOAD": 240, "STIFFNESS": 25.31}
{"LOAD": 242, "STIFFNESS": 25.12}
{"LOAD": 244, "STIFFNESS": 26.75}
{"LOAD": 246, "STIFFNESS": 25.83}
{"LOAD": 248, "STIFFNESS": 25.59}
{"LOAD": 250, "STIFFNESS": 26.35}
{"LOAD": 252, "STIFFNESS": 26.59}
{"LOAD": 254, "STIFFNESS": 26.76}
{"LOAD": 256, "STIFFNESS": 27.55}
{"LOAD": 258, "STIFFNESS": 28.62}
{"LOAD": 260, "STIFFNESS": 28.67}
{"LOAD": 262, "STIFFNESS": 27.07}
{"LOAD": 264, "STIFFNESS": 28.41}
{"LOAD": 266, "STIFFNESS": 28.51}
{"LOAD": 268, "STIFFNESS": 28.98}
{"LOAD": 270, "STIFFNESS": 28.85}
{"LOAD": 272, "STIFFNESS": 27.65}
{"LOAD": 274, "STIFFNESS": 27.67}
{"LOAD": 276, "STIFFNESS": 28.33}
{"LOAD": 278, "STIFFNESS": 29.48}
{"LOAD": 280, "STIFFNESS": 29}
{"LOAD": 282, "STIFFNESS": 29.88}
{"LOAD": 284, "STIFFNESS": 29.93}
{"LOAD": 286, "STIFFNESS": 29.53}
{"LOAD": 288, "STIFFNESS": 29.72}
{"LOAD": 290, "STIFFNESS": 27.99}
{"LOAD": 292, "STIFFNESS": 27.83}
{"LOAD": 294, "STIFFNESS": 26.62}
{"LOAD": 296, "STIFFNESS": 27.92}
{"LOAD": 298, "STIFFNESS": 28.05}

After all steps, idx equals 1.28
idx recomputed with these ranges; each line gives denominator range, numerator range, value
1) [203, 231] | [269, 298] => 1.19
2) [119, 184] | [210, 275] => 1.30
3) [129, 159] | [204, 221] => 1.17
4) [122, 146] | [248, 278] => 1.45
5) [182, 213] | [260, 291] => 1.34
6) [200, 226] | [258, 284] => 1.23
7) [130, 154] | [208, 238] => 1.23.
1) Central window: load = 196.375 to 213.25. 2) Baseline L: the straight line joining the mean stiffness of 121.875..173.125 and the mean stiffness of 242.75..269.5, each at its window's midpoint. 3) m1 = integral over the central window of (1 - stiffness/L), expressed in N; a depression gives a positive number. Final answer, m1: 1.70 N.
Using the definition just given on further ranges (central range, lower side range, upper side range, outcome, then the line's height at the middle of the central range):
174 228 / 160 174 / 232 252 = 2.3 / 23.1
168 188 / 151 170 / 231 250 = 1.0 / 22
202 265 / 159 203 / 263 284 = 0.3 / 25.3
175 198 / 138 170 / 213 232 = 1.8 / 22.6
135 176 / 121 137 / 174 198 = -1.7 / 19.8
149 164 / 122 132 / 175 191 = -0.9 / 19.7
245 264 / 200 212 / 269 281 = -0.4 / 26.5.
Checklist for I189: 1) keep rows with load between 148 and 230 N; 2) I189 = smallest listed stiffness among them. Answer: 19.45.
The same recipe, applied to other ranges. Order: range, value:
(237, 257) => 24.73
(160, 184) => 19.71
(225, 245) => 24.67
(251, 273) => 26.59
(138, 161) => 19.61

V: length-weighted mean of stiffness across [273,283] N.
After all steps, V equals 28.9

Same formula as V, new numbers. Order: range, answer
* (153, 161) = 21.2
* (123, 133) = 18.6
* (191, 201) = 20.5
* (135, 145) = 19.8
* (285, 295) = 28.3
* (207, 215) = 23.2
